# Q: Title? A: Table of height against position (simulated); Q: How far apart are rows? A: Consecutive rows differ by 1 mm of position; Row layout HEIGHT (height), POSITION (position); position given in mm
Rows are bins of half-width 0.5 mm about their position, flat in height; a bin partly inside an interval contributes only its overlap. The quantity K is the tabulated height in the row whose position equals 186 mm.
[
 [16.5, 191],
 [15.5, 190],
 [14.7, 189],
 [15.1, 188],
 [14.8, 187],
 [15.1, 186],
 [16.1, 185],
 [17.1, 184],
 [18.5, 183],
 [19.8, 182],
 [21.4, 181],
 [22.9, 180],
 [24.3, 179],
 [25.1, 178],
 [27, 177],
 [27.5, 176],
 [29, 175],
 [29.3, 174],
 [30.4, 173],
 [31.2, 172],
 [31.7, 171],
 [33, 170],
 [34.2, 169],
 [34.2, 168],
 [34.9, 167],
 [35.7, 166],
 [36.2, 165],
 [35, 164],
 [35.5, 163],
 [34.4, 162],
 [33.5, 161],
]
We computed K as 15.1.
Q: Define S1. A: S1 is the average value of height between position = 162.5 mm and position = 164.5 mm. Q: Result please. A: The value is 35.2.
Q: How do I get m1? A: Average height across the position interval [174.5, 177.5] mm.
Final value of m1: 27.8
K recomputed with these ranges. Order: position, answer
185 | 16.1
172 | 31.2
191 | 16.5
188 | 15.1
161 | 33.5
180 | 22.9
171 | 31.7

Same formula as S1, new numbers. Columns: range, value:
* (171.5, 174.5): 30.3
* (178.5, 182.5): 22.1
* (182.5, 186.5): 16.7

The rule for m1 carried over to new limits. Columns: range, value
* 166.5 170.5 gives 34.1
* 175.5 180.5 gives 25.4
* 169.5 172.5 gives 32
